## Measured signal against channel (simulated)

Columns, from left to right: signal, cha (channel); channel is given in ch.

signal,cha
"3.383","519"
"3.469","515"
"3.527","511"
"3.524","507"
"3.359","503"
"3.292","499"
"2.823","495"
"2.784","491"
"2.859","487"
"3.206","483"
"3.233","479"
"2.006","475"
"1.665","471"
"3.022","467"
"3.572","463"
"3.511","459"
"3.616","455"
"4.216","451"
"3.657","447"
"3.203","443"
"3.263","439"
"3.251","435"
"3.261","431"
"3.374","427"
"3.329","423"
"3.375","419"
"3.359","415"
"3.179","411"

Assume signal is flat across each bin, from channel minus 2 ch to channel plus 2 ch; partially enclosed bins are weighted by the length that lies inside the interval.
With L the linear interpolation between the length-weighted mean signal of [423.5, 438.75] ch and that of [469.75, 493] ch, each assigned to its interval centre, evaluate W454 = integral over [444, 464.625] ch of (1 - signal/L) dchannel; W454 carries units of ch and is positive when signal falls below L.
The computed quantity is -4.8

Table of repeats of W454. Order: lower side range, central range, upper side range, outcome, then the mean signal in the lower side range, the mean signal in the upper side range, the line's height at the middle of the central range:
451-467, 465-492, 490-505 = 5.2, 3.58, 3.08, 3.33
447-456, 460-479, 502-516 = 5.5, 3.89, 3.48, 3.76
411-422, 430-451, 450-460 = 1.1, 3.33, 3.76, 3.6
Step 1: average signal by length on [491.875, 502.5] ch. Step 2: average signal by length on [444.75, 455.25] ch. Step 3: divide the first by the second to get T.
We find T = 0.8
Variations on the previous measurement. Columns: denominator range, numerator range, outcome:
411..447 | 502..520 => 1.04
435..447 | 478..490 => 0.93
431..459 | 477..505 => 0.88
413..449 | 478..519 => 0.96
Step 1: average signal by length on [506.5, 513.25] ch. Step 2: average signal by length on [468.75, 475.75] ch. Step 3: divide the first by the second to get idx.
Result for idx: 1.91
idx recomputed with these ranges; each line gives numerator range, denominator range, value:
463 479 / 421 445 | 0.77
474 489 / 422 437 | 0.87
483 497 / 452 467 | 0.81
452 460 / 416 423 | 1.09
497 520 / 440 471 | 1.00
